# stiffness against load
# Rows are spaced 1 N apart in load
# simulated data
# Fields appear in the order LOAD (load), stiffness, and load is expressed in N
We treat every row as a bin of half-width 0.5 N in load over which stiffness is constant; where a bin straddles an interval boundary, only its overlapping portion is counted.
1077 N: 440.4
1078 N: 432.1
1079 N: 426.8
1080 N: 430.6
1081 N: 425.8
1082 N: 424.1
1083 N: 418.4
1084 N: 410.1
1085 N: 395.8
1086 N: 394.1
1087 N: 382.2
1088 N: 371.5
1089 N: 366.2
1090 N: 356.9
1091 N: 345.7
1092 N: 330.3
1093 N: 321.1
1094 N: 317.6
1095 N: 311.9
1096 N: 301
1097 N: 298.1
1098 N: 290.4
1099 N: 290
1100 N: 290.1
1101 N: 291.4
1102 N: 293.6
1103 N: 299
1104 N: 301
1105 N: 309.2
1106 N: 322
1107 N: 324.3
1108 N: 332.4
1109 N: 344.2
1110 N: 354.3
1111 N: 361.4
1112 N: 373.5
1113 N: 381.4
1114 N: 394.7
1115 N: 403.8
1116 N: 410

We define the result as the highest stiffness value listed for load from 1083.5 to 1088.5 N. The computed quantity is 410.1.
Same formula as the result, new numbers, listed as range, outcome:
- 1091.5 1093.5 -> 330.3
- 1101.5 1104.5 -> 301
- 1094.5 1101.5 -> 311.9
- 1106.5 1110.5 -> 354.3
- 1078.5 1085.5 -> 430.6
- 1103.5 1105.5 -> 309.2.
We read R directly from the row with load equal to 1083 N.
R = 418.4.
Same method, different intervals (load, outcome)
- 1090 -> 356.9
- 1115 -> 403.8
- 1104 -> 301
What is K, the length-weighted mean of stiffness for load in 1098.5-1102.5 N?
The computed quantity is 291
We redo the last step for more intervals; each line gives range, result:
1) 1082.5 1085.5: 408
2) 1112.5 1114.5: 388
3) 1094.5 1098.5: 300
